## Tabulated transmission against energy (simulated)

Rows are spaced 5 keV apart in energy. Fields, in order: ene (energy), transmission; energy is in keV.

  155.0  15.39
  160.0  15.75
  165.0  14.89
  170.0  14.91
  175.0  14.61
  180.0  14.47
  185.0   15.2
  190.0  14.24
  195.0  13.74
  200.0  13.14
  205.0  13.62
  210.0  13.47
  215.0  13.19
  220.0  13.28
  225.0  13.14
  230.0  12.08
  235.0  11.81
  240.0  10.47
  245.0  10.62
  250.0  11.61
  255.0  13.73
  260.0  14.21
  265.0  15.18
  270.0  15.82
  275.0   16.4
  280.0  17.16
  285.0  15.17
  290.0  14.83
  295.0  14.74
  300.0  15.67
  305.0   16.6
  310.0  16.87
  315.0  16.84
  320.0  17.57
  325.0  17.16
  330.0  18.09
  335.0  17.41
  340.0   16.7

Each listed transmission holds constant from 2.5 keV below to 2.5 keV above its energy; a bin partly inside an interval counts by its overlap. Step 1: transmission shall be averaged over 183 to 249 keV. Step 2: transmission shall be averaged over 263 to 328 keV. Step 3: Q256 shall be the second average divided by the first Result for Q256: 1.26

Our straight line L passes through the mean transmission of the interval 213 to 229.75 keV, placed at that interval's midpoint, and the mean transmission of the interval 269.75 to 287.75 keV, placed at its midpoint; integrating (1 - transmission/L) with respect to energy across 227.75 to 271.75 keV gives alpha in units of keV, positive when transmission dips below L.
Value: 5.6 keV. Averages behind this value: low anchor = 13.1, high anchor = 16.2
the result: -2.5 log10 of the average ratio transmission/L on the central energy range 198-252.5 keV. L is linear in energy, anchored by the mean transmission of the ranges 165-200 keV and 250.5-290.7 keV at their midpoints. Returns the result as 0.191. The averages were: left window 14.5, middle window 12.4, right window 15.1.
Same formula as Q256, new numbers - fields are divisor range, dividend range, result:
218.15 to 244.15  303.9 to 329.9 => 1.42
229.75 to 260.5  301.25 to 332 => 1.43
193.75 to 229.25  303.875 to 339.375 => 1.30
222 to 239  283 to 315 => 1.29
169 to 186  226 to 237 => 0.82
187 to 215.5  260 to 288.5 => 1.16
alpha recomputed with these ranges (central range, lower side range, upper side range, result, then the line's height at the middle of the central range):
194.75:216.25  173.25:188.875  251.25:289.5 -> 2.1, 14.9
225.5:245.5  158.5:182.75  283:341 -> 5.3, 15.6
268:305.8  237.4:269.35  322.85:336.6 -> -2.3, 14.9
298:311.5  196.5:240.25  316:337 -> 0.2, 16.6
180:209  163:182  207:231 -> -0.1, 14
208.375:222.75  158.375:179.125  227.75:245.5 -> -1.0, 12.4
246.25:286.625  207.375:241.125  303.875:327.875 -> -0.3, 14.6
